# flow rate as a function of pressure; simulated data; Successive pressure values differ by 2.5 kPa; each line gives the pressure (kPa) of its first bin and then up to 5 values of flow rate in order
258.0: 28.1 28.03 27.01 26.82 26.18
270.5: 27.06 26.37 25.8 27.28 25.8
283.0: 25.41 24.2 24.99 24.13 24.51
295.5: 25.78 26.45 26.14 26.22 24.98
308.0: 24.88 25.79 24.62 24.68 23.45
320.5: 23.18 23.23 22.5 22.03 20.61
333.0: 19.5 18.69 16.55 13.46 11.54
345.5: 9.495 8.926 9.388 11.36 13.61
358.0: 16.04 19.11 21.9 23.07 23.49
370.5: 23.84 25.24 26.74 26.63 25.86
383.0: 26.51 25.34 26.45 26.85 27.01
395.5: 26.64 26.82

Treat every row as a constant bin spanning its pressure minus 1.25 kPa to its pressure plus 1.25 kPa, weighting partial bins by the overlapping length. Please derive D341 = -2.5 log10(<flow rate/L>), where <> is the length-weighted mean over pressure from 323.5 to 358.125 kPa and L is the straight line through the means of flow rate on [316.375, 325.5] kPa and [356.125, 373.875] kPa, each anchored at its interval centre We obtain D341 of 0.41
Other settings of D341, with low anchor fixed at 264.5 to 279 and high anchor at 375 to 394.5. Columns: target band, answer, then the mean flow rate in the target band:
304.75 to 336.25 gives 0.16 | 23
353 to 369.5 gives 0.36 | 19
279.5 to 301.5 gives 0.05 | 25.3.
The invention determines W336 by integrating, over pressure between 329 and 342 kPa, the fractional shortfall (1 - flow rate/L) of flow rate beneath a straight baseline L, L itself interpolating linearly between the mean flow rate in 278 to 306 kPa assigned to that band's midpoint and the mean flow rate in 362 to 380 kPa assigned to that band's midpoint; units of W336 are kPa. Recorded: 3.76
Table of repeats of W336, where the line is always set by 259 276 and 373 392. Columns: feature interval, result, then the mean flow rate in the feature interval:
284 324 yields 2.7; 24.8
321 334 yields 2.4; 21.7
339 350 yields 6.5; 10.9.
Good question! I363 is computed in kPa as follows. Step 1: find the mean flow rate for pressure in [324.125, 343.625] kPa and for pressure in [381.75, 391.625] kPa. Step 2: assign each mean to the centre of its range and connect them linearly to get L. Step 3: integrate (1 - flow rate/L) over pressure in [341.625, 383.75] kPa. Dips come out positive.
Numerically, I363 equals 7.8 kPa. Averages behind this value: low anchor 18.4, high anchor 26.3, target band 18.9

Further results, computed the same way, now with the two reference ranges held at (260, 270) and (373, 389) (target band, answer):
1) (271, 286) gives 0.5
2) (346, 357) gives 6.5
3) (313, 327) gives 1.6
